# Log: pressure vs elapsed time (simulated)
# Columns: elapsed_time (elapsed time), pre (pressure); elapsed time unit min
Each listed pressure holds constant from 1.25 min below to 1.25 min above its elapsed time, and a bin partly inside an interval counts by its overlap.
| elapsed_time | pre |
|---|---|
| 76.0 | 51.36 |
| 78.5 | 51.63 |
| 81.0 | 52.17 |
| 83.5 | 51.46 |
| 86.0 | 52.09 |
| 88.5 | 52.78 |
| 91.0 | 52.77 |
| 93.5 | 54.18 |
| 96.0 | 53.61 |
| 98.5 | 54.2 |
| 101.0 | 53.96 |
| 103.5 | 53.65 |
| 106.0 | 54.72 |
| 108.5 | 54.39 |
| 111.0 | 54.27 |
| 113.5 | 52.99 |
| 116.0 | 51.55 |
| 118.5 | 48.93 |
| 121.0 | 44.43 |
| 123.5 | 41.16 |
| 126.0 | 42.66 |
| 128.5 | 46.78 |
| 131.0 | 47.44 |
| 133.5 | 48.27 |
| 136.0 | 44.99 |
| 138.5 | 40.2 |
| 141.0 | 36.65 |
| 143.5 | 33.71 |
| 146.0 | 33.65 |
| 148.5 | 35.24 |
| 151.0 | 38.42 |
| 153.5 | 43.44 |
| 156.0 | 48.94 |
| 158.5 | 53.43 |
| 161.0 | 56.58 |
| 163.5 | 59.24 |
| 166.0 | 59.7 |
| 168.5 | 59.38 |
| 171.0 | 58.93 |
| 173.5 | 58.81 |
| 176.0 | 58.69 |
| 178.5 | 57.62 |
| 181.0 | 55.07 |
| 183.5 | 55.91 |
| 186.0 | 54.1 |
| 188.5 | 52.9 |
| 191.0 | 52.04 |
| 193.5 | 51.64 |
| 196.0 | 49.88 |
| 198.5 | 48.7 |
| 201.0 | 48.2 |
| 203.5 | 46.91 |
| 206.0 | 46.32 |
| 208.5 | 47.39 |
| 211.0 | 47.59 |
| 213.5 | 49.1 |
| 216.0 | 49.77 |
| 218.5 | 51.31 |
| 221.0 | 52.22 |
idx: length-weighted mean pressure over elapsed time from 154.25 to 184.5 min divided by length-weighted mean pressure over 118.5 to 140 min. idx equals 1.3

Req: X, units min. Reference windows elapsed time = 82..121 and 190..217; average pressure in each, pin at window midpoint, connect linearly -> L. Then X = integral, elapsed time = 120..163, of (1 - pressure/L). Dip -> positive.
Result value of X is 6.41 min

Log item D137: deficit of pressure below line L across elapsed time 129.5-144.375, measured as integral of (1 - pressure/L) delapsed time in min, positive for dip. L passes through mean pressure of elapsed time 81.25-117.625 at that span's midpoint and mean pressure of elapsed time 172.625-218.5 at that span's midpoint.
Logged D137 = 3.0 min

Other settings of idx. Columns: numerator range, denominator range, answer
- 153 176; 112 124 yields 1.16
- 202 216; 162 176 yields 0.81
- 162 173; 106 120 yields 1.13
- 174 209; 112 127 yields 1.10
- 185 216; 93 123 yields 0.95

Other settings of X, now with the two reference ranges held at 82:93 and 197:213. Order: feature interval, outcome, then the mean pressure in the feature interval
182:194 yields -1.28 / 53.5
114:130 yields 1.49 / 46.3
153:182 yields -4.14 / 56.1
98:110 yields -0.57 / 54.2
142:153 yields 3.11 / 35.8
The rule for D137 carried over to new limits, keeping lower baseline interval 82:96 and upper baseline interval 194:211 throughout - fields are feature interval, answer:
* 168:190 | -3.4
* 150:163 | 0.2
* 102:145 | 3.8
